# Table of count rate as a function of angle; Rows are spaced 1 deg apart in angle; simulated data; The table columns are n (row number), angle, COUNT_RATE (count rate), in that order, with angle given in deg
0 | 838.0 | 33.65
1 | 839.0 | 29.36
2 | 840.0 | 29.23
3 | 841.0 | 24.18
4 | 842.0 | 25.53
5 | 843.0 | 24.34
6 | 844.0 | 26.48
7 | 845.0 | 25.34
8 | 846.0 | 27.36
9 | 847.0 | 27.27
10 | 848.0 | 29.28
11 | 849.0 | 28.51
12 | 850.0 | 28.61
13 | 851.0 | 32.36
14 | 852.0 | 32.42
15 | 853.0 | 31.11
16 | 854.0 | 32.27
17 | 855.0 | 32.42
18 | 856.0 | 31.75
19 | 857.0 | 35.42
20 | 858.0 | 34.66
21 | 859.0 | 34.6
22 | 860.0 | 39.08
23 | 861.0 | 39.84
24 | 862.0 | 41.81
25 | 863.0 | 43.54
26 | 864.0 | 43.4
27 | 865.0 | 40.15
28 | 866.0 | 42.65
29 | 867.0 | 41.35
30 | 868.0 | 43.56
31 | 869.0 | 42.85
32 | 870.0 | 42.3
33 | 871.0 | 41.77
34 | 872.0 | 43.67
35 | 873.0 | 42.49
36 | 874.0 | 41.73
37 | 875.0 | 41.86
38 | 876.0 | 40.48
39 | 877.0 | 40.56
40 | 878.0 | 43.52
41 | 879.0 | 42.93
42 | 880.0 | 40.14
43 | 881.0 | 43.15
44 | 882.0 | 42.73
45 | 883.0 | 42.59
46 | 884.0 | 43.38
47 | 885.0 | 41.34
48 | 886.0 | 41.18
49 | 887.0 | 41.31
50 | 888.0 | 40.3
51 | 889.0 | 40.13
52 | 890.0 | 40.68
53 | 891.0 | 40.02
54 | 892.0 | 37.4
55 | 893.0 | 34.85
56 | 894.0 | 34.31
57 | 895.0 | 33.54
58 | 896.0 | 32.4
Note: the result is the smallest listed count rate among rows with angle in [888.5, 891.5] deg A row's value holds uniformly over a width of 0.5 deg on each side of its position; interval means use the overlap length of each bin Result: 40.02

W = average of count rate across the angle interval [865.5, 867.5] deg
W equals 42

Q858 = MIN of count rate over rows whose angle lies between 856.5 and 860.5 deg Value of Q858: 34.6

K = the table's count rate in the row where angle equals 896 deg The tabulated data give 32.4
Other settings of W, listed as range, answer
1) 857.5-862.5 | 38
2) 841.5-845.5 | 25.4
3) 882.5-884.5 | 43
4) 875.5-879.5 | 41.9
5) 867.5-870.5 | 42.9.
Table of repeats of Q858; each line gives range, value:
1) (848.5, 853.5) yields 28.51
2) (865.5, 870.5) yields 41.35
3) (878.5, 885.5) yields 40.14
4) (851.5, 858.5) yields 31.11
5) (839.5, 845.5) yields 24.18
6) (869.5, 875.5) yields 41.73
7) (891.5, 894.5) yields 34.31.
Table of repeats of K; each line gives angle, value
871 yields 41.77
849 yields 28.51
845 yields 25.34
